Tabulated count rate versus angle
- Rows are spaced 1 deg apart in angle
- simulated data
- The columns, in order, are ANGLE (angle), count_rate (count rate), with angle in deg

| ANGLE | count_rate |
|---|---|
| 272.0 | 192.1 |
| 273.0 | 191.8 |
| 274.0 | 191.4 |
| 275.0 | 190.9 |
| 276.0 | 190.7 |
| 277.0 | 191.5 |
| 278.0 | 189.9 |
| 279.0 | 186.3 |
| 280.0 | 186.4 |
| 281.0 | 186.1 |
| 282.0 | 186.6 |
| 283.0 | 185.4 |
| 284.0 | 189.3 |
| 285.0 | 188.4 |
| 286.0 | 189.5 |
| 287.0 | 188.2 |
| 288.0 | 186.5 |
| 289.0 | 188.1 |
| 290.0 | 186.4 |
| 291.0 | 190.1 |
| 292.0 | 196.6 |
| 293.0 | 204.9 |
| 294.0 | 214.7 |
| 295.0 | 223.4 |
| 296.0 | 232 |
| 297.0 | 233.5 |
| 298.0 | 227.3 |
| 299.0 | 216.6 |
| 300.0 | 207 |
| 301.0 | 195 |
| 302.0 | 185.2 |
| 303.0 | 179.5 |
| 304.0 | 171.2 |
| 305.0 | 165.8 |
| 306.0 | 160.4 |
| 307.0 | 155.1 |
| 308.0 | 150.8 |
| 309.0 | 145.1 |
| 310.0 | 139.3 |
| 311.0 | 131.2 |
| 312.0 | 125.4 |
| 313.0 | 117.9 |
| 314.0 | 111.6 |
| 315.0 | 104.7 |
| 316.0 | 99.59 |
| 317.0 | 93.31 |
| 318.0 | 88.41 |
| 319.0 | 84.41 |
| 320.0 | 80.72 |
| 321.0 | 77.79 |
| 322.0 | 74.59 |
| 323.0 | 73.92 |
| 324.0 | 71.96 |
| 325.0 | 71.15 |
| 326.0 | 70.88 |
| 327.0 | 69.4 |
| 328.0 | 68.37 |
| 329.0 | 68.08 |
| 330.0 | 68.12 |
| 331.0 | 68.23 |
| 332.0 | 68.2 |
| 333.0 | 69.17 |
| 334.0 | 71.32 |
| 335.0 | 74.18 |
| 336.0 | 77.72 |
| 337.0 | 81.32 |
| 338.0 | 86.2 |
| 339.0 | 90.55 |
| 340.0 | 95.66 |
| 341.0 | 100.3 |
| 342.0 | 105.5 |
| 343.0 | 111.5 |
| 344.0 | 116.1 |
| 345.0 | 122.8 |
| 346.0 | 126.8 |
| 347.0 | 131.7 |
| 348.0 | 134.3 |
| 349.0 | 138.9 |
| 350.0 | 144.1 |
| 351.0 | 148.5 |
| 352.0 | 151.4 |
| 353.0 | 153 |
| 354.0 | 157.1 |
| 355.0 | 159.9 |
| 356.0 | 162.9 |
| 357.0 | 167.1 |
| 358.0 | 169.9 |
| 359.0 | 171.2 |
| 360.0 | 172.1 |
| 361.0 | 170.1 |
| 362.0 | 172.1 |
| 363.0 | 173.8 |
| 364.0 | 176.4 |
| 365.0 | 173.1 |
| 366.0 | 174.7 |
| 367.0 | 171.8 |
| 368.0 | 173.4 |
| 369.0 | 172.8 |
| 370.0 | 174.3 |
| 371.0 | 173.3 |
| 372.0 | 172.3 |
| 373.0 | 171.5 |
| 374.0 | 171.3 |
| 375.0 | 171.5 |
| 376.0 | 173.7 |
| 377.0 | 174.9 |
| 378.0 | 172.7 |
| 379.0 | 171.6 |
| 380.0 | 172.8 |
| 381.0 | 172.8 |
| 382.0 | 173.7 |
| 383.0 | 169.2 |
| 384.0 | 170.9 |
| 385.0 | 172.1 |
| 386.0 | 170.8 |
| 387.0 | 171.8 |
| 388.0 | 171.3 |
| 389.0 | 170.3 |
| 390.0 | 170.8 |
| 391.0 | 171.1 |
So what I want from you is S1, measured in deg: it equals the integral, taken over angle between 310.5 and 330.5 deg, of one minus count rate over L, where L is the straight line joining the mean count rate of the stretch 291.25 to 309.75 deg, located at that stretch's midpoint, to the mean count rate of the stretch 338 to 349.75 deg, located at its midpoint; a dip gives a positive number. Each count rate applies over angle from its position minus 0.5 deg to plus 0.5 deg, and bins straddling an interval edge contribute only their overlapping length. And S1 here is 8.9 deg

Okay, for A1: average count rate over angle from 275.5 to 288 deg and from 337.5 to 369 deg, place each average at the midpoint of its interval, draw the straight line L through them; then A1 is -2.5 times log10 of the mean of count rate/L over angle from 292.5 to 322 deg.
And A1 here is 0.13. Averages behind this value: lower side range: 188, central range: 155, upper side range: 146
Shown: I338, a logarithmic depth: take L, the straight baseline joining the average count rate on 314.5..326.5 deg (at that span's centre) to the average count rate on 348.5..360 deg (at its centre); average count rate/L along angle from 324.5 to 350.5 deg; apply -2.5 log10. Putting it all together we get 0.29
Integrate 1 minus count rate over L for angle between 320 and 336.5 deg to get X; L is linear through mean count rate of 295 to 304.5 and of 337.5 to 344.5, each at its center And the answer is 7.56 deg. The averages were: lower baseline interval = 206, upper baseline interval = 101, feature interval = 71.7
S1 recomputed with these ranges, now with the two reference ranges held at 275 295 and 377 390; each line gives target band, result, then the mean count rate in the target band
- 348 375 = 1.62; 166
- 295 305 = -0.82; 204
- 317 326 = 5.17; 78.3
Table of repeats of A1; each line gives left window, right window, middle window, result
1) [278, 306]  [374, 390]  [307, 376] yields 0.41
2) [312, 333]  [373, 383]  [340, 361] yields -0.11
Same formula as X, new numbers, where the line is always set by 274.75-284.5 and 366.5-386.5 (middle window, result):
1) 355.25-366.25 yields 0.26 deg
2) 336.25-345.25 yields 3.96 deg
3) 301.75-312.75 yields 1.79 deg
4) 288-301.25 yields -1.61 deg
